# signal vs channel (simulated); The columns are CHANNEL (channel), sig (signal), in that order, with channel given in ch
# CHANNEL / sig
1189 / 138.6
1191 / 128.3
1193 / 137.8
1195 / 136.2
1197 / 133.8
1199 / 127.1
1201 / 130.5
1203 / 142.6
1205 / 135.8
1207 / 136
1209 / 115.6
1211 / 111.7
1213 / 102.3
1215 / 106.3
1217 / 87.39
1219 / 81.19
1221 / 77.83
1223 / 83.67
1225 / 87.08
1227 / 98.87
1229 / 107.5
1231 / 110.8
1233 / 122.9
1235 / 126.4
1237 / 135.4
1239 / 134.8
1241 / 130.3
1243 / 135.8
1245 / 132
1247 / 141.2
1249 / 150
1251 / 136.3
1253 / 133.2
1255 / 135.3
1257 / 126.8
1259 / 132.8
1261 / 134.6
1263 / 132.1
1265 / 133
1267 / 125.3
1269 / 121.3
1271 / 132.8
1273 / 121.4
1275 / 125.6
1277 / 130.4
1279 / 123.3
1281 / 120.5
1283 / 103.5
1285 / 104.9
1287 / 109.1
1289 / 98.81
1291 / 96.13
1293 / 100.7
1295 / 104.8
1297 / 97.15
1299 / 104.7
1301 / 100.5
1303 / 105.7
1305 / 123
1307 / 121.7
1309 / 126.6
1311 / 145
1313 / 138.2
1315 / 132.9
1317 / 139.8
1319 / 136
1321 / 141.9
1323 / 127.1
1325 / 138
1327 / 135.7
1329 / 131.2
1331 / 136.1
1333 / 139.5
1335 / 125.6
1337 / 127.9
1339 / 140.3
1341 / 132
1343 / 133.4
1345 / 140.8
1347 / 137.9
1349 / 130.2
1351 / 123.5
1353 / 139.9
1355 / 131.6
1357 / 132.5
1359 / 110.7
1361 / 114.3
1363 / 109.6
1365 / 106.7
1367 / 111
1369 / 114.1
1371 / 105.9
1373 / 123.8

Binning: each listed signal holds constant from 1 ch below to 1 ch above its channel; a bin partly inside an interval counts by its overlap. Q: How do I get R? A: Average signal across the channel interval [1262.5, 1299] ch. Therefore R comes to 115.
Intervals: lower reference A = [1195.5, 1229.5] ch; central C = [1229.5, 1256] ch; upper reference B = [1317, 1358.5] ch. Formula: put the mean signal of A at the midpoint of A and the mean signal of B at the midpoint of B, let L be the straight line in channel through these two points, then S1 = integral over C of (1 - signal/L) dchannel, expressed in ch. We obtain -3.7 ch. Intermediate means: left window 110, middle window 132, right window 134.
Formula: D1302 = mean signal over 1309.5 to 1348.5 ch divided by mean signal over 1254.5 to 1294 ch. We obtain 1.13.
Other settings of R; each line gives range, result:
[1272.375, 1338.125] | 122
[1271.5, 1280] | 126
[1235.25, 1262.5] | 135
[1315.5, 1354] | 135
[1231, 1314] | 123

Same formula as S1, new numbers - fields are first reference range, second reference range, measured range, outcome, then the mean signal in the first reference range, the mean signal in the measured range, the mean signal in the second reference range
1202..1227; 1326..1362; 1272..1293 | 1.1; 105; 113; 131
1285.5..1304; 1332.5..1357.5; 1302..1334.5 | -4.4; 102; 132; 133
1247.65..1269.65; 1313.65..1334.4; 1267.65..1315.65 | 6.5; 133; 116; 136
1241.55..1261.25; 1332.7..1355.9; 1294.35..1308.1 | 2.7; 136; 108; 133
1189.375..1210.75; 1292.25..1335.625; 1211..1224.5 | 4.1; 132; 91.3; 125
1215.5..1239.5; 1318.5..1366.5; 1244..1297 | -4.5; 104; 123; 130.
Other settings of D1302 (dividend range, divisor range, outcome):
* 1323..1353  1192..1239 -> 1.16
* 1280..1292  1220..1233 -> 1.09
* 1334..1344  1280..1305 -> 1.26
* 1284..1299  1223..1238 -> 0.92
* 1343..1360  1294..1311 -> 1.16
